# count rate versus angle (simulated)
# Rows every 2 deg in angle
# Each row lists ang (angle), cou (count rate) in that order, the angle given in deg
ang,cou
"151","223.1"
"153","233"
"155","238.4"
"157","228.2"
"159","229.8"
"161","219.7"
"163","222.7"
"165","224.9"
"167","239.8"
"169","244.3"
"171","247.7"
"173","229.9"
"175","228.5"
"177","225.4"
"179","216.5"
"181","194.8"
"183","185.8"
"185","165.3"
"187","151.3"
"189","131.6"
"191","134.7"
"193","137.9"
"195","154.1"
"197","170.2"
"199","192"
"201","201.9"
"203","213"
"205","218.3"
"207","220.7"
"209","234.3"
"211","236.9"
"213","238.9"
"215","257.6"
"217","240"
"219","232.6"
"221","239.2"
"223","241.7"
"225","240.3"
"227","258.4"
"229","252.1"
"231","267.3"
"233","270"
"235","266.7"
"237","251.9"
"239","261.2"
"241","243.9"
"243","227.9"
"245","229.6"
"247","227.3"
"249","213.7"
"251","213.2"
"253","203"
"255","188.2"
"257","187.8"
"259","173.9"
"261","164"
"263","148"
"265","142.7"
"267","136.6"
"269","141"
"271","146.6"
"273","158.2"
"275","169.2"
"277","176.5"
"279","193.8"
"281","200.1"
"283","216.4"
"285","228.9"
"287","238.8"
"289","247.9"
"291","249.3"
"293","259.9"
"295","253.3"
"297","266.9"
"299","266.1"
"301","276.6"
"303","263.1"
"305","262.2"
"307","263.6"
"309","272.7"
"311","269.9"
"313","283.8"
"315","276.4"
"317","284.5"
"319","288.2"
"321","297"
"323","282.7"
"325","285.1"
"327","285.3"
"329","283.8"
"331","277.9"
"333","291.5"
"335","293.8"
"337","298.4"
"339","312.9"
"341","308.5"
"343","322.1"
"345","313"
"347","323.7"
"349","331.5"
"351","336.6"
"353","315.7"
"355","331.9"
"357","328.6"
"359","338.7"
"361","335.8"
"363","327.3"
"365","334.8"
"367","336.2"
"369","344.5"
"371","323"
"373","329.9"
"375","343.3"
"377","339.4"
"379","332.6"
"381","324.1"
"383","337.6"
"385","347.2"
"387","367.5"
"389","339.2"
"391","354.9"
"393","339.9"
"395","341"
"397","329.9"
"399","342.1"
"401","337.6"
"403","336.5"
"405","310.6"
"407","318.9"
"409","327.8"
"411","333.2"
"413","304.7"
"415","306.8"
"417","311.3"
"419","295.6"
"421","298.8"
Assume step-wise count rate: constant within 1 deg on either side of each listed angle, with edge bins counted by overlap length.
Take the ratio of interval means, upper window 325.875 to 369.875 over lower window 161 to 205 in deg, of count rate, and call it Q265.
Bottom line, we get 1.61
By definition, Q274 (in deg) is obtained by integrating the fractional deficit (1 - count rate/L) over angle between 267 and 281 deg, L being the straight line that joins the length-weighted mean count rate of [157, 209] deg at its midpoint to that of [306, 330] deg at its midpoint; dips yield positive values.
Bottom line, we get 5.0 deg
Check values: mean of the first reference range 201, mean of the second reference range 281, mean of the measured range 165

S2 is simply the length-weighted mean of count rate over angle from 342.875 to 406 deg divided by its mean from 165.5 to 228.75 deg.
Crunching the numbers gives 1.6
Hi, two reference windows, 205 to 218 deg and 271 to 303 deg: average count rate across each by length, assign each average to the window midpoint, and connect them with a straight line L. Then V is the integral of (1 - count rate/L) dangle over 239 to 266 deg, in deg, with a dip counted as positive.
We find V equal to 3.6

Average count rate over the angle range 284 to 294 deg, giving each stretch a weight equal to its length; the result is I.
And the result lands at 245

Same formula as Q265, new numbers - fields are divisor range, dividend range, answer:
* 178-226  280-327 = 1.30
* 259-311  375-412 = 1.57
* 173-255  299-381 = 1.41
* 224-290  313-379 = 1.50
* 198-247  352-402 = 1.41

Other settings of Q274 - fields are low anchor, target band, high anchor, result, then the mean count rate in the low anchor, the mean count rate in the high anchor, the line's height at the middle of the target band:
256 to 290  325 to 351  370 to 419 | -4.2 deg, 181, 332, 261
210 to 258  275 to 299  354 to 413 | 3.8 deg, 237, 335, 272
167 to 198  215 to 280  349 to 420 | 6.1 deg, 190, 332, 235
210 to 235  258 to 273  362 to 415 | 6.6 deg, 249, 334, 271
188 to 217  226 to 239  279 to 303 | -2.9 deg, 197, 244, 213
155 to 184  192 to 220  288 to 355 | 3.4 deg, 225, 287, 240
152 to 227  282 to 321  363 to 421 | 2.3 deg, 213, 331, 278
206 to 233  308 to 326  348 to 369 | 1.4 deg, 244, 332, 306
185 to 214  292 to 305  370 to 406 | 0.1 deg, 187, 338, 266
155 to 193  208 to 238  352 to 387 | -1.3 deg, 206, 335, 238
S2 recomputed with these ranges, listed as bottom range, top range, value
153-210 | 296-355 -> 1.43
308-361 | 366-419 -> 1.10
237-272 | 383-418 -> 1.72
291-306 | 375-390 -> 1.30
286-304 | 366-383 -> 1.30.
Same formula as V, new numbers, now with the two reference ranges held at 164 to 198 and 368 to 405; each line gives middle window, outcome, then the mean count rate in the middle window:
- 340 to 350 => -0.3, 320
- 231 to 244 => -1.2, 255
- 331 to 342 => 0.2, 299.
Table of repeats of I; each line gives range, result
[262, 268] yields 142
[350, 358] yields 328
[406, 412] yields 327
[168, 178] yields 235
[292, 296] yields 257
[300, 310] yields 268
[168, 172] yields 246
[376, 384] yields 333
